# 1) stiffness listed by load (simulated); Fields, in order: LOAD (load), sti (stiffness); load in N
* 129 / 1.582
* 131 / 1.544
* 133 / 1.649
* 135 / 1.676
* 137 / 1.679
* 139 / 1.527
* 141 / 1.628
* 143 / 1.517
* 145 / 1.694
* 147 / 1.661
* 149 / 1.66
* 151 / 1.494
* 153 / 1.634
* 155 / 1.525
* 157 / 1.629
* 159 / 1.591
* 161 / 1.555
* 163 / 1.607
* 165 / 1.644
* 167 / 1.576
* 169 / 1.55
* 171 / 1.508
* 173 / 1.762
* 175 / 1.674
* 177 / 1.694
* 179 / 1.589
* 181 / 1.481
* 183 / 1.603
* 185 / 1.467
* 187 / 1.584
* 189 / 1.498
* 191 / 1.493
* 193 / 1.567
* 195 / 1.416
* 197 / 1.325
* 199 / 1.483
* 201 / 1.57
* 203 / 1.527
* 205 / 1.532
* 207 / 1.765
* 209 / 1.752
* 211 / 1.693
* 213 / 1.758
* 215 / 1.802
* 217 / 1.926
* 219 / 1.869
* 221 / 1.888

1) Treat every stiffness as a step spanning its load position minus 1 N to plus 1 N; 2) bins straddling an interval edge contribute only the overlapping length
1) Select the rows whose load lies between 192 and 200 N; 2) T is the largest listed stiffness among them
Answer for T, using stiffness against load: 1.567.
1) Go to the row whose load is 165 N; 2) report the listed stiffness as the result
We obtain 1.644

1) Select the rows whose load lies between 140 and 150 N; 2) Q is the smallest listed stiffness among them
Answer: 1.517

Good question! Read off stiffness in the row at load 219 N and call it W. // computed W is 1.869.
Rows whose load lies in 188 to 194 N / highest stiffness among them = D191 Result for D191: 1.567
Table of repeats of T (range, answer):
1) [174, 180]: 1.694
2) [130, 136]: 1.676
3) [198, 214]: 1.765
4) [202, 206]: 1.532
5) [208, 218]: 1.926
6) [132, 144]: 1.679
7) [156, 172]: 1.644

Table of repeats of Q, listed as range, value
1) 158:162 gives 1.555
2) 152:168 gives 1.525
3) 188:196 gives 1.416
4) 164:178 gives 1.508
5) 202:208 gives 1.527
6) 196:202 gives 1.325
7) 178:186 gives 1.467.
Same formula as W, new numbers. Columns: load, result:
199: 1.483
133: 1.649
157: 1.629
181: 1.481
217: 1.926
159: 1.591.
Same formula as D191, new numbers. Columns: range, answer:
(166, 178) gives 1.762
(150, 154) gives 1.634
